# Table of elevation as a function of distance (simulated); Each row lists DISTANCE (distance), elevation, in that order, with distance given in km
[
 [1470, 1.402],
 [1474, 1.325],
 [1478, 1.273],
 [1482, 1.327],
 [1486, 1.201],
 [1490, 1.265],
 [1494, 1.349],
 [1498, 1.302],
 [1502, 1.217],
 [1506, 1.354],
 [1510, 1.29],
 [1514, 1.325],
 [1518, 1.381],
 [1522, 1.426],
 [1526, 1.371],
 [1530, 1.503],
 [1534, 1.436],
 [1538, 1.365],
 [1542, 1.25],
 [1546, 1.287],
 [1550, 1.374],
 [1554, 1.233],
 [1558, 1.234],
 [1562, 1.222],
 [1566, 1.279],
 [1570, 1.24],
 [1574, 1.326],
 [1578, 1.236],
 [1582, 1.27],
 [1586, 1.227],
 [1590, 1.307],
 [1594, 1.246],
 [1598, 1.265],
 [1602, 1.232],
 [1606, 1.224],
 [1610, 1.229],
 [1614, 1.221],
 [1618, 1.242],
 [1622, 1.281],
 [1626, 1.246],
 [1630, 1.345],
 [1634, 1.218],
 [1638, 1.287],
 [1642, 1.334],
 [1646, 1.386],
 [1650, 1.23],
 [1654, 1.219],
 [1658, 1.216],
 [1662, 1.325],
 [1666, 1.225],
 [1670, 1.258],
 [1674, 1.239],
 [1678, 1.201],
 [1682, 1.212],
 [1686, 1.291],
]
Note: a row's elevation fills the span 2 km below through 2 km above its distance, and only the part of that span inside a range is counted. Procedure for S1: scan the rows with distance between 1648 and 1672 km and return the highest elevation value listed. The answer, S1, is 1.325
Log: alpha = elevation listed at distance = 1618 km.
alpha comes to 1.242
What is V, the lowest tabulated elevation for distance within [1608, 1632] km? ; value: 1.221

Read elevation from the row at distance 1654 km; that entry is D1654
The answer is 1.219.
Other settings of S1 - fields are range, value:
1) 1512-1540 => 1.503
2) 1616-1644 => 1.345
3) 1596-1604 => 1.265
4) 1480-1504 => 1.349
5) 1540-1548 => 1.287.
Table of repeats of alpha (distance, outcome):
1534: 1.436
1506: 1.354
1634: 1.218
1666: 1.225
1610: 1.229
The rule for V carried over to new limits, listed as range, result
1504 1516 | 1.29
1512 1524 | 1.325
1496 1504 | 1.217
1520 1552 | 1.25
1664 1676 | 1.225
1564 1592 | 1.227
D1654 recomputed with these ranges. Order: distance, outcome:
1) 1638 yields 1.287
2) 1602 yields 1.232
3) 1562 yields 1.222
